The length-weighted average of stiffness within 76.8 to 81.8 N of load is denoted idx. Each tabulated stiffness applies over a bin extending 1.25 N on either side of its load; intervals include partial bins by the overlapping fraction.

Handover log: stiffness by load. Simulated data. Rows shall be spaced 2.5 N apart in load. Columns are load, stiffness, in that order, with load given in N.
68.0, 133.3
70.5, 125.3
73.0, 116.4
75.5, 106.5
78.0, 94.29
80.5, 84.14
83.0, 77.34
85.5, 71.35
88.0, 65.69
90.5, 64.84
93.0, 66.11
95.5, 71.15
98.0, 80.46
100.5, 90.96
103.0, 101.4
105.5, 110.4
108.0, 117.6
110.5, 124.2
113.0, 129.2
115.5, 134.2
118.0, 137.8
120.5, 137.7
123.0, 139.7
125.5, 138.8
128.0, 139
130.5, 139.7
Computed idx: 89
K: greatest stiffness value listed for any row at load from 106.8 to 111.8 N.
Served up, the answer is 124.2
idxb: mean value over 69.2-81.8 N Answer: 105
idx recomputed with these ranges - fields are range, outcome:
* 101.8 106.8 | 106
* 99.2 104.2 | 96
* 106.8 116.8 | 126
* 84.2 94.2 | 67.1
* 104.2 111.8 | 117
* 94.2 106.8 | 90.9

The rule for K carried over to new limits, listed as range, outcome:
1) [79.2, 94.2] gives 84.14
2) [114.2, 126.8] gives 139.7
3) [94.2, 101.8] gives 90.96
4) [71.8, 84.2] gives 116.4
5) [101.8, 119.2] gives 137.8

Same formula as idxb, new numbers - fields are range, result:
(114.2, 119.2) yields 136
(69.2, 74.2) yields 121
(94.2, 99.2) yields 75.7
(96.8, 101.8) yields 85.9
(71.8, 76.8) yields 111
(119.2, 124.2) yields 139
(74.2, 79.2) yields 101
